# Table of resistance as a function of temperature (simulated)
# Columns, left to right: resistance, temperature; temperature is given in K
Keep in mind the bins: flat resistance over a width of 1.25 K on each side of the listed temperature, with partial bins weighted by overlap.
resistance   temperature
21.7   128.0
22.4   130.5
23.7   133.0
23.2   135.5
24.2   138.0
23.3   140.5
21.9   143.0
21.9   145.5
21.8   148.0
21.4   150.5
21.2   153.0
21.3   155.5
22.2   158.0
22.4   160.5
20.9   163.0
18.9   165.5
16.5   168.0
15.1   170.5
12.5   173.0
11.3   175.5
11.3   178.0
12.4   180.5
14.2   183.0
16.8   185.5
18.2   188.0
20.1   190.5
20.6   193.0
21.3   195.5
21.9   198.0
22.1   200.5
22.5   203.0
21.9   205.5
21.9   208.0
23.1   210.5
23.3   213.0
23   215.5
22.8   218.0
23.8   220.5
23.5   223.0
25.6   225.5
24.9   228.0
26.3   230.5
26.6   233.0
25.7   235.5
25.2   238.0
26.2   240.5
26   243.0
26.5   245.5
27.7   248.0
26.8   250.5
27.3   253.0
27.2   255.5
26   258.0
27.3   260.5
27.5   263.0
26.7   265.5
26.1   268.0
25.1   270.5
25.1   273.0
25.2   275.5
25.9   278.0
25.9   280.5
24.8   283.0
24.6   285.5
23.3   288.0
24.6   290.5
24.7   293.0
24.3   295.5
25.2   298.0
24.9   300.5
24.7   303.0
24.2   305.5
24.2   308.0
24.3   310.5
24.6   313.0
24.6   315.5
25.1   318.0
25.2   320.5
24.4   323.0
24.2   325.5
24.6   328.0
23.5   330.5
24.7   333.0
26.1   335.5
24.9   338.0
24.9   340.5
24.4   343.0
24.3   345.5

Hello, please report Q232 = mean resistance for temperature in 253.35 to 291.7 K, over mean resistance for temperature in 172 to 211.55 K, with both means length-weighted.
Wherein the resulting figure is 1.4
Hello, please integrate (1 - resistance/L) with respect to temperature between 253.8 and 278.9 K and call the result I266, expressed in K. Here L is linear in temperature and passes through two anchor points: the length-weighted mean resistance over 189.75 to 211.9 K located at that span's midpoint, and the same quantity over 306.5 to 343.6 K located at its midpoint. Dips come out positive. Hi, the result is -3.2 K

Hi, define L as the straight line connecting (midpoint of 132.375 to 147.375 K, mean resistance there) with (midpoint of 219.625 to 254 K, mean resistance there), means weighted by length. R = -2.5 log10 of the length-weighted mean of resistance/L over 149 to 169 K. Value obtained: 0.14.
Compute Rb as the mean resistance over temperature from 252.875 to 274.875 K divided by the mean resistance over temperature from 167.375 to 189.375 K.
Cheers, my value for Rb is 1.9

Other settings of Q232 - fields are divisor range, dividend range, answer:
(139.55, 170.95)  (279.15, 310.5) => 1.18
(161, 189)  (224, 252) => 1.69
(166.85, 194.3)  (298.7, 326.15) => 1.60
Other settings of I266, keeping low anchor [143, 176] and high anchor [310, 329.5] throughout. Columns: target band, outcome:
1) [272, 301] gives -1.7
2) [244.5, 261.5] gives -3.5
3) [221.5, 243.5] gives -3.8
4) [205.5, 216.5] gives -0.9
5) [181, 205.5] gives 1.0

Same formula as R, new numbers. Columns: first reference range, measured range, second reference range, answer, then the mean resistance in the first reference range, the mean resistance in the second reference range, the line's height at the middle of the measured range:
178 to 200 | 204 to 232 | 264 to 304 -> -0.18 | 17.9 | 25.1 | 20.1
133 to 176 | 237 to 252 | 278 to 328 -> -0.15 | 20.3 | 24.7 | 22.9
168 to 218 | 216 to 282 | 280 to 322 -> -0.19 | 18.7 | 24.6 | 21.8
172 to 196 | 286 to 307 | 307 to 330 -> -0.06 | 15.7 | 24.5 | 23.1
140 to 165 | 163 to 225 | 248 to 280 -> 0.22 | 21.7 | 26.4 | 23.4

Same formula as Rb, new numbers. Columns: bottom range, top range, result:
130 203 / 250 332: 1.29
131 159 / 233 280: 1.18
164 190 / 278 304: 1.66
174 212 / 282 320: 1.32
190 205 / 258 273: 1.23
